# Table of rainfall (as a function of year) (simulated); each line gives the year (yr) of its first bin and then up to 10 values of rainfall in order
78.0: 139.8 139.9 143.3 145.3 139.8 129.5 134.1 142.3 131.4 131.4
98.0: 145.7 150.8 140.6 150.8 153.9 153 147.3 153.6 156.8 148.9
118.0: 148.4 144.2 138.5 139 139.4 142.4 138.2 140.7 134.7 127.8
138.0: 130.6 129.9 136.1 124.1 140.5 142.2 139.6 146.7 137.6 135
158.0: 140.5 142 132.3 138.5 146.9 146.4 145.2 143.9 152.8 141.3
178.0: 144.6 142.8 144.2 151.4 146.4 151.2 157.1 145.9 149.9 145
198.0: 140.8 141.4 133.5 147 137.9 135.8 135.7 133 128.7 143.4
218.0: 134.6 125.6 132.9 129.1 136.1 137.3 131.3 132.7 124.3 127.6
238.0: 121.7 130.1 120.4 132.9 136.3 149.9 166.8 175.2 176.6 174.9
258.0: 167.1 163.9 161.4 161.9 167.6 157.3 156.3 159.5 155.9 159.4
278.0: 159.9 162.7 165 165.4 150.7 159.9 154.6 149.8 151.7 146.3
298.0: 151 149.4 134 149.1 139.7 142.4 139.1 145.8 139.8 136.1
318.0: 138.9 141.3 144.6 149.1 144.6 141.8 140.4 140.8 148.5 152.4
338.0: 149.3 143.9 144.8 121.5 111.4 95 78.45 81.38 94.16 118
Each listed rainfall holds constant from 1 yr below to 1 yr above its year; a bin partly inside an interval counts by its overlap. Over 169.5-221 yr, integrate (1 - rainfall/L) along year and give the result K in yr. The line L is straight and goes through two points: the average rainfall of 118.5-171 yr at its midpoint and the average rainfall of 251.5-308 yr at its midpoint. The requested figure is 1.2 yr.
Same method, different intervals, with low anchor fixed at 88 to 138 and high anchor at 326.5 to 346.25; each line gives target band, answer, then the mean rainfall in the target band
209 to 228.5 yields 1.12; 134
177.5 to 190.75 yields -0.58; 148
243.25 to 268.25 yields -3.53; 161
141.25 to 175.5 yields 0.37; 141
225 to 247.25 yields 1.77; 130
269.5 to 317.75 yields -3.32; 151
